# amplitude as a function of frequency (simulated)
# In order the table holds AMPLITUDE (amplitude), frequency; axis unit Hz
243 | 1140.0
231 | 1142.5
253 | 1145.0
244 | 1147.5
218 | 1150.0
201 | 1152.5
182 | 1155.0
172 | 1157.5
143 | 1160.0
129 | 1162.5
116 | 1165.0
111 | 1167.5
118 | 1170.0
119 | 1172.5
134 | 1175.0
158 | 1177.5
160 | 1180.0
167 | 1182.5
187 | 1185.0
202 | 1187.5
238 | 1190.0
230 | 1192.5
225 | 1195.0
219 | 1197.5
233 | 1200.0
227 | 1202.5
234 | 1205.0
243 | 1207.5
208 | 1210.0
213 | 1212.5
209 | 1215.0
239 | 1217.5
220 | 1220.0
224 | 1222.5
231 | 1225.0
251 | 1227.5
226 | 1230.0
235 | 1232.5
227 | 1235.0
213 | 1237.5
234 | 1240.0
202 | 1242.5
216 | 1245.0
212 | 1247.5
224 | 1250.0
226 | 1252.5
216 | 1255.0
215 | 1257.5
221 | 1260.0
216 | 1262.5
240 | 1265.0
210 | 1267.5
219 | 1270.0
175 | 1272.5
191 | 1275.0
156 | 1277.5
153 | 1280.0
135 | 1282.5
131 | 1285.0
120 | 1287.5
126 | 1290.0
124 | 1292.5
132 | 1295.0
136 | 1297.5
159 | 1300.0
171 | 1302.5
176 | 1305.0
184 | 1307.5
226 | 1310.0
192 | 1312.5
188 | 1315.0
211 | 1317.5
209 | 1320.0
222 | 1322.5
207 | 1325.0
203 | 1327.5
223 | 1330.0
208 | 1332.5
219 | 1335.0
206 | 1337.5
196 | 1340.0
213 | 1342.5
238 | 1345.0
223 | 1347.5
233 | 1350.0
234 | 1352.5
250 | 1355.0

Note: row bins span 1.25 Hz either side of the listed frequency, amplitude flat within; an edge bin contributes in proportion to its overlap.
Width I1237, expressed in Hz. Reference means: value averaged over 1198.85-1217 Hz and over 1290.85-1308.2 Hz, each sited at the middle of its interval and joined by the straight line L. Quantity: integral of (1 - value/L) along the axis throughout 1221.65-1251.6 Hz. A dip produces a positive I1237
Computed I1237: -3.3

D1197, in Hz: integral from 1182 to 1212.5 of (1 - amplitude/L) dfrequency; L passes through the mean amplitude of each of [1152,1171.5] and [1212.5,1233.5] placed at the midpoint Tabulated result -4.1 Hz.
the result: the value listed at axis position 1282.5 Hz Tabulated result 135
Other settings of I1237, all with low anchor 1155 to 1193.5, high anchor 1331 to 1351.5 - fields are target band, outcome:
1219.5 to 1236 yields -4.9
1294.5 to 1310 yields 2.9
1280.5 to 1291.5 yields 3.8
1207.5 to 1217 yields -2.4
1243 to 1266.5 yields -4.1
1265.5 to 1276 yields -0.5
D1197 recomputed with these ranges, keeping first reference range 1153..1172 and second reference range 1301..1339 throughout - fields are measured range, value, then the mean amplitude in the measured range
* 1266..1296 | 4.8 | 157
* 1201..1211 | -4.5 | 229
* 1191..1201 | -4.8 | 227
